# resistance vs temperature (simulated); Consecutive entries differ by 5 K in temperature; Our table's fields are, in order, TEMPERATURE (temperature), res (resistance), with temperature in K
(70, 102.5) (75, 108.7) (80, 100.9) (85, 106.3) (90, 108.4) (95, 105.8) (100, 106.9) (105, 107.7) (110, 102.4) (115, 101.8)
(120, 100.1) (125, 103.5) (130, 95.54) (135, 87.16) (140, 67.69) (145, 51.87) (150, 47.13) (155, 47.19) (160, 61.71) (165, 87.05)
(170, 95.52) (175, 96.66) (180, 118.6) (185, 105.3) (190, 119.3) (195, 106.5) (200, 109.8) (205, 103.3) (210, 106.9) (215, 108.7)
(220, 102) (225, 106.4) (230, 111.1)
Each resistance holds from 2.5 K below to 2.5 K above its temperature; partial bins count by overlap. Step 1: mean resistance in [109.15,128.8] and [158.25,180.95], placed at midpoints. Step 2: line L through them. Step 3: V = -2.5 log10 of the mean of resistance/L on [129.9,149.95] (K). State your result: 0.36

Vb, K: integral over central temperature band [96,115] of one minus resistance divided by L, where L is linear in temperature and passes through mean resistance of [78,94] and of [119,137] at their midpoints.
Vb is -0.7 K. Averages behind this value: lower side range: 105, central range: 105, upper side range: 96.5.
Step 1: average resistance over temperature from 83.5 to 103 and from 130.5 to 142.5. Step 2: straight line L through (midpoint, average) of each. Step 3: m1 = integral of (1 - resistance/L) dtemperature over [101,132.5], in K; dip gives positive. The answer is -3.3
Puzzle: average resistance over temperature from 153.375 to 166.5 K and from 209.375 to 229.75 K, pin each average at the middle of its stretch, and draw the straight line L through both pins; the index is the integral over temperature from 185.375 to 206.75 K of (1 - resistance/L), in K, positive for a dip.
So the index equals -4.72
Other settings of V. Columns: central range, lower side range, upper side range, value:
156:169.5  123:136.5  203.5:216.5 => 0.32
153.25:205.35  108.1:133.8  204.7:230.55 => 0.09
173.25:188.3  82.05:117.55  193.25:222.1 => -0.02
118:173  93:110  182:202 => 0.37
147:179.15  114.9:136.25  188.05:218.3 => 0.36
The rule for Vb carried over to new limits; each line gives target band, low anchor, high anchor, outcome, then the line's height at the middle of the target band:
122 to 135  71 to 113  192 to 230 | 1.1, 106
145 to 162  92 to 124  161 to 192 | 8.4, 102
